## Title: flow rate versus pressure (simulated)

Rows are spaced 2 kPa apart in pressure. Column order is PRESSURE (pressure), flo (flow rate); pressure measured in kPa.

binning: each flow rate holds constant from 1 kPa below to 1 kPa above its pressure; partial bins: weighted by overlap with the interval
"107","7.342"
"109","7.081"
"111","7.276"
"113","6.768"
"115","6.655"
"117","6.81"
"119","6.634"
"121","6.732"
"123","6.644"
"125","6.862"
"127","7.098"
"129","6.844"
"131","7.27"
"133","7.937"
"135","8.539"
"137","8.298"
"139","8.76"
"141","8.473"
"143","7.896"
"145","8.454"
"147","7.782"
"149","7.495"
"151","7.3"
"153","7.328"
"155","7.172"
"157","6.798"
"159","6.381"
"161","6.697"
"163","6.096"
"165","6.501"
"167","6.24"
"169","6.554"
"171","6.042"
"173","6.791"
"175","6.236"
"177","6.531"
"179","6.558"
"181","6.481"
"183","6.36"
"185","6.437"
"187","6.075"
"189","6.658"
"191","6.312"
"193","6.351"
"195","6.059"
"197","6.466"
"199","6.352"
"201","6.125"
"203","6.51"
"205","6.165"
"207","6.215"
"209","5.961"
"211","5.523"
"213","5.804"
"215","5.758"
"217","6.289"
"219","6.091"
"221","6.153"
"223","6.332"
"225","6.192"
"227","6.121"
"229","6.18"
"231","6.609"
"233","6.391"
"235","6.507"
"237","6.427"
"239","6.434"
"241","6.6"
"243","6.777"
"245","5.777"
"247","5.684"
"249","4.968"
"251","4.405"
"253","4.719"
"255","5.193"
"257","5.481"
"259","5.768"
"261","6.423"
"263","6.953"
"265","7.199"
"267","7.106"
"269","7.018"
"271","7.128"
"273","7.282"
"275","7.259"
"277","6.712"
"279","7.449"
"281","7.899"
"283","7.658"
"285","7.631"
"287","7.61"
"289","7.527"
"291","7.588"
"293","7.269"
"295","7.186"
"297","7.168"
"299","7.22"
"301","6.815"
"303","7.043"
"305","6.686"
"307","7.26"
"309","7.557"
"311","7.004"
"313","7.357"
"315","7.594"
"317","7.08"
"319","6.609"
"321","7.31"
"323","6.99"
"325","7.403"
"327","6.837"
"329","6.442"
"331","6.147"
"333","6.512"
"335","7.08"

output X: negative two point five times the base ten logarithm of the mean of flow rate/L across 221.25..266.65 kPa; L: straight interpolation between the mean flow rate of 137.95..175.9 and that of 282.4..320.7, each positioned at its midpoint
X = 0.18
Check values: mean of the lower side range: 7.11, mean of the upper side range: 7.25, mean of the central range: 6.07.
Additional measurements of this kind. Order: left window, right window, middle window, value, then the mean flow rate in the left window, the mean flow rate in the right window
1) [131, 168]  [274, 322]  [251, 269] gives 0.20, 7.45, 7.27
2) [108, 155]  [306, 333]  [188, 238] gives 0.17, 7.43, 7.03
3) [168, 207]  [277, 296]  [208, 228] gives 0.12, 6.37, 7.49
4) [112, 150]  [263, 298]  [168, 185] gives 0.15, 7.47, 7.32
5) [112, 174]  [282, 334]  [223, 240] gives 0.13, 7.16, 7.13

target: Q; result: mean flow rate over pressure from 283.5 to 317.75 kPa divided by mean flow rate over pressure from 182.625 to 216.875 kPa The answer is 1.2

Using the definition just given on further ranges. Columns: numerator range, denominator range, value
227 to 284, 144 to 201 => 0.97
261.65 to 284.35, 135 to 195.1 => 1.04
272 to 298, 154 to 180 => 1.14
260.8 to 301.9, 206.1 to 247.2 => 1.17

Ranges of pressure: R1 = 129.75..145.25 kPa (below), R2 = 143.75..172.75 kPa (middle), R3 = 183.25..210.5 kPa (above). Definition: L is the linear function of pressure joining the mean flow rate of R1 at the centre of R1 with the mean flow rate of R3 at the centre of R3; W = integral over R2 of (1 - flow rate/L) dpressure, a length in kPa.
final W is 2.3 kPa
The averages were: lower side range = 8.17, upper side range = 6.27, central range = 6.92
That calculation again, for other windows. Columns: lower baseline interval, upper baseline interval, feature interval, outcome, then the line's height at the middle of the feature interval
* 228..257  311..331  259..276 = -1.95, 6.25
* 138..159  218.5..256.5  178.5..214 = 2.74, 6.76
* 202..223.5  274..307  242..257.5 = 2.97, 6.65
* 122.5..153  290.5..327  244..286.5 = 4.77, 7.3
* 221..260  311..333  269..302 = -4.23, 6.5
